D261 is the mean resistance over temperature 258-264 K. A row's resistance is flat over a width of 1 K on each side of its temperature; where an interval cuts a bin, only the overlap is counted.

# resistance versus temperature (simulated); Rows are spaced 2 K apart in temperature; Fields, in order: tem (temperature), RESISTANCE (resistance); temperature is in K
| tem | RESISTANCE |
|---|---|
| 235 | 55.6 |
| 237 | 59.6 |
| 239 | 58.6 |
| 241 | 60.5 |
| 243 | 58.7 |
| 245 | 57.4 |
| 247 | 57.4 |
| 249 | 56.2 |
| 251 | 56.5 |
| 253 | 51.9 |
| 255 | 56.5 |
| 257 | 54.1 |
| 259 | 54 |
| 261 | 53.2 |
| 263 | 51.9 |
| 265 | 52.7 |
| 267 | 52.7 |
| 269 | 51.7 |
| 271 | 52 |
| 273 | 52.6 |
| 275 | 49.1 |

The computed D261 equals 53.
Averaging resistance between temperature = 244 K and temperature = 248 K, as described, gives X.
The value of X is 57.4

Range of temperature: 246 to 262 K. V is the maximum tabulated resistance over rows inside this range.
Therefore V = 57.4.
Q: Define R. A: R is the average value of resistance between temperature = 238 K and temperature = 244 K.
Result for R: 59.3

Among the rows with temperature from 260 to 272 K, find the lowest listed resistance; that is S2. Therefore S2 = 51.7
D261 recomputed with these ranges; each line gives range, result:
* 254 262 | 54.5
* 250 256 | 55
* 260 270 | 52.4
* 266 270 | 52.2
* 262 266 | 52.3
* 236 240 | 59.1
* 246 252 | 56.7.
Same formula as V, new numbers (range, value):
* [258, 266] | 54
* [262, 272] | 52.7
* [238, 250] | 60.5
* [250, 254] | 56.5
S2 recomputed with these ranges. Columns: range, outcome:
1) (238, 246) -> 57.4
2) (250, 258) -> 51.9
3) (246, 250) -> 56.2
